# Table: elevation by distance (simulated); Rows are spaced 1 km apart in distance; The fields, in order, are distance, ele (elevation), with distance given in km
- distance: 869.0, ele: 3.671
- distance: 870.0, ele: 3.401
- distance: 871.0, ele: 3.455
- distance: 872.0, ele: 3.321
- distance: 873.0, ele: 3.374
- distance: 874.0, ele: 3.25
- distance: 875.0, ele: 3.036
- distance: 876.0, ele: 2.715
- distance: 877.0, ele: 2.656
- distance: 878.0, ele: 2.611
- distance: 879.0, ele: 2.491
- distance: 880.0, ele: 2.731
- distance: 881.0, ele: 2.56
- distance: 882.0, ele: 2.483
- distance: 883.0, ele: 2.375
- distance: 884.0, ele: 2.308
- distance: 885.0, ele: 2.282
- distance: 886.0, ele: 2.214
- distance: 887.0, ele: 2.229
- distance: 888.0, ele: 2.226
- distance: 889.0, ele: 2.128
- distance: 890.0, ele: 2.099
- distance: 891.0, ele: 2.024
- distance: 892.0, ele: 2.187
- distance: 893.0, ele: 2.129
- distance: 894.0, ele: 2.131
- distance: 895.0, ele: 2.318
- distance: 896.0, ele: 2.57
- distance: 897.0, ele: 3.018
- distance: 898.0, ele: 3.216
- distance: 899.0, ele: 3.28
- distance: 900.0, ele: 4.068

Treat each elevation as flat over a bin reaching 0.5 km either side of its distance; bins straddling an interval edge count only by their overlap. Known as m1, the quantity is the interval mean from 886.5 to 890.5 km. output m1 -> 2.17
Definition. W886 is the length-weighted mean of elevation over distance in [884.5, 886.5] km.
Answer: 2.25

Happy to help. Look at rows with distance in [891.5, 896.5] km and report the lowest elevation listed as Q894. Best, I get 2.129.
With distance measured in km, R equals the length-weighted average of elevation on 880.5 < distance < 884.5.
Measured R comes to 2.43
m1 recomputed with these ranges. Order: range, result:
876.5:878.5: 2.63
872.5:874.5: 3.31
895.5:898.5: 2.93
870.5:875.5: 3.29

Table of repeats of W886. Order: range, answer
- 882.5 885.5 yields 2.32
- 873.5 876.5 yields 3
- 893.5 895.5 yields 2.22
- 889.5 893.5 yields 2.11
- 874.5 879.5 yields 2.7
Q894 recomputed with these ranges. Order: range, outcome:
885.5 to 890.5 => 2.099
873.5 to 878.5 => 2.611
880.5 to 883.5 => 2.375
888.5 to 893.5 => 2.024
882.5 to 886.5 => 2.214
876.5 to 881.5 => 2.491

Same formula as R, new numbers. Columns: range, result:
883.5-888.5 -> 2.25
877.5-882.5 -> 2.58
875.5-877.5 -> 2.69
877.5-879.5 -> 2.55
